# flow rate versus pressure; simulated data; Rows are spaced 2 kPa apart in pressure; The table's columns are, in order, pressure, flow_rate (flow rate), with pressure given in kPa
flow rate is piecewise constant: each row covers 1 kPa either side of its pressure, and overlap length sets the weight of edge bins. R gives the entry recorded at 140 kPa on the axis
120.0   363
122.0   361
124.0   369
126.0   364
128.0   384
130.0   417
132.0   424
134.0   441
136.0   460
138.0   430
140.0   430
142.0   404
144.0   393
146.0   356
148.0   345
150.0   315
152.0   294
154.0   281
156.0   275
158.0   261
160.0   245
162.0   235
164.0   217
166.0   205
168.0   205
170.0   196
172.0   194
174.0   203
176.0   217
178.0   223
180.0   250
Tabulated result 430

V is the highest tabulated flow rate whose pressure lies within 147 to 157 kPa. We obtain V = 345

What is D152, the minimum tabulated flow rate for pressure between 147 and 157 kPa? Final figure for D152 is 275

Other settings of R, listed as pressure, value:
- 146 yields 356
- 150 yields 315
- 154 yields 281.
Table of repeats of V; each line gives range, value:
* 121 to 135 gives 441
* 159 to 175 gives 245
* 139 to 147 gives 430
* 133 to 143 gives 460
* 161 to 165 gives 235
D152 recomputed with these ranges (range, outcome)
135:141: 430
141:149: 345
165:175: 194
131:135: 424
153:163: 235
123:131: 364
